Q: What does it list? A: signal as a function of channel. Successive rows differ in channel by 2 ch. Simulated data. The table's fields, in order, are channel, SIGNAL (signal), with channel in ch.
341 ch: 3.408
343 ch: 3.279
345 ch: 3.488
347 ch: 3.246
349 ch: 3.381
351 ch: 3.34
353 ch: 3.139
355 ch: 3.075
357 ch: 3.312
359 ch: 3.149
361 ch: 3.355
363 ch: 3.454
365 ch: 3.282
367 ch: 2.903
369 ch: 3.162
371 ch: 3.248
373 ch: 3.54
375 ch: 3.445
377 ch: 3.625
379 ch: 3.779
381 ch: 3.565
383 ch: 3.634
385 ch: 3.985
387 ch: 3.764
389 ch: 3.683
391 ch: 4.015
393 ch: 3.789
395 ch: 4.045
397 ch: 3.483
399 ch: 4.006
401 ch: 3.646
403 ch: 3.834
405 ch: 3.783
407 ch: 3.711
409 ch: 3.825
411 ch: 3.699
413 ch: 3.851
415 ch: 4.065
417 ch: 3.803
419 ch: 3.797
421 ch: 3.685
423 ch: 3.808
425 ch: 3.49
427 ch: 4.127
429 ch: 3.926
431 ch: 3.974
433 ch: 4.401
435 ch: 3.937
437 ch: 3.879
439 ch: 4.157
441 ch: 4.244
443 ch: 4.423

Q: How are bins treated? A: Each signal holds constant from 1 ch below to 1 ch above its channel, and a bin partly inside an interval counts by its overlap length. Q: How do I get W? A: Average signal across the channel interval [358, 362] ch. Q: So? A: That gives 3.25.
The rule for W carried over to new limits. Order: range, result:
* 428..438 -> 4.02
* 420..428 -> 3.78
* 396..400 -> 3.74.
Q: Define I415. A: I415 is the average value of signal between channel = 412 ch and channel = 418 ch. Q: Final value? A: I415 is 3.91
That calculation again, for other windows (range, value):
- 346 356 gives 3.24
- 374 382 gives 3.6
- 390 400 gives 3.87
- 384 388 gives 3.87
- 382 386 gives 3.81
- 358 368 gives 3.23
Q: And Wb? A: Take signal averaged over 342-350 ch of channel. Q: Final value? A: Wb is 3.35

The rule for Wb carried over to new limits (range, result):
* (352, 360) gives 3.17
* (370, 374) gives 3.39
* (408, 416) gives 3.86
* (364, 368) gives 3.09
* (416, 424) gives 3.77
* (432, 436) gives 4.17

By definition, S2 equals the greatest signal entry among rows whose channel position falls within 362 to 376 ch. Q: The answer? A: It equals 3.54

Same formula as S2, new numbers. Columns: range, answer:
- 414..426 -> 4.065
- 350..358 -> 3.34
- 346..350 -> 3.381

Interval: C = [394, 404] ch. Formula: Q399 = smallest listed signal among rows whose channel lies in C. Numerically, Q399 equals 3.483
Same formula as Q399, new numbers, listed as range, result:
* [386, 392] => 3.683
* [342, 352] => 3.246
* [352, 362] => 3.075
